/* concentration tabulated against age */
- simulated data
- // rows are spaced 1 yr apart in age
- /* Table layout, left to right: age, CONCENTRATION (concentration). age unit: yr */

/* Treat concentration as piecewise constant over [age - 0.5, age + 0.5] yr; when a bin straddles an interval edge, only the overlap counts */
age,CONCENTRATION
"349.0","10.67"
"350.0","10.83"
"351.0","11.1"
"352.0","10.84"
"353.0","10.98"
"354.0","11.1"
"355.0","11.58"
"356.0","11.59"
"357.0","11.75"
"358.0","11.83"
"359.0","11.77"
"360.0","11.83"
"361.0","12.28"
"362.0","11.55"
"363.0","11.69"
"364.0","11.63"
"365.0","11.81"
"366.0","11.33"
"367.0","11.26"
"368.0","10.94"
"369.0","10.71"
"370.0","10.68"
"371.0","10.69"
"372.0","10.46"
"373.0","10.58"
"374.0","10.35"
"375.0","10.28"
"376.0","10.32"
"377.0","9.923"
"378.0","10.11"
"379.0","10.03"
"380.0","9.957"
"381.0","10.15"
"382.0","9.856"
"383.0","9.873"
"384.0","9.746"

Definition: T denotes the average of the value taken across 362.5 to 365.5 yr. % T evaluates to 11.7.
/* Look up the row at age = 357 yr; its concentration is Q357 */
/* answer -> 11.75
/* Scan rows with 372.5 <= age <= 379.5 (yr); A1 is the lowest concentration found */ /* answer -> 9.923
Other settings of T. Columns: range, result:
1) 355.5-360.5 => 11.8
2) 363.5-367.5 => 11.5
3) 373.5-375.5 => 10.3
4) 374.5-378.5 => 10.2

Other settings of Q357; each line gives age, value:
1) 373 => 10.58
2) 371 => 10.69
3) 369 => 10.71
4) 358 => 11.83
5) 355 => 11.58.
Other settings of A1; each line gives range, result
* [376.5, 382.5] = 9.856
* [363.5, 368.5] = 10.94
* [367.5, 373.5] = 10.46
